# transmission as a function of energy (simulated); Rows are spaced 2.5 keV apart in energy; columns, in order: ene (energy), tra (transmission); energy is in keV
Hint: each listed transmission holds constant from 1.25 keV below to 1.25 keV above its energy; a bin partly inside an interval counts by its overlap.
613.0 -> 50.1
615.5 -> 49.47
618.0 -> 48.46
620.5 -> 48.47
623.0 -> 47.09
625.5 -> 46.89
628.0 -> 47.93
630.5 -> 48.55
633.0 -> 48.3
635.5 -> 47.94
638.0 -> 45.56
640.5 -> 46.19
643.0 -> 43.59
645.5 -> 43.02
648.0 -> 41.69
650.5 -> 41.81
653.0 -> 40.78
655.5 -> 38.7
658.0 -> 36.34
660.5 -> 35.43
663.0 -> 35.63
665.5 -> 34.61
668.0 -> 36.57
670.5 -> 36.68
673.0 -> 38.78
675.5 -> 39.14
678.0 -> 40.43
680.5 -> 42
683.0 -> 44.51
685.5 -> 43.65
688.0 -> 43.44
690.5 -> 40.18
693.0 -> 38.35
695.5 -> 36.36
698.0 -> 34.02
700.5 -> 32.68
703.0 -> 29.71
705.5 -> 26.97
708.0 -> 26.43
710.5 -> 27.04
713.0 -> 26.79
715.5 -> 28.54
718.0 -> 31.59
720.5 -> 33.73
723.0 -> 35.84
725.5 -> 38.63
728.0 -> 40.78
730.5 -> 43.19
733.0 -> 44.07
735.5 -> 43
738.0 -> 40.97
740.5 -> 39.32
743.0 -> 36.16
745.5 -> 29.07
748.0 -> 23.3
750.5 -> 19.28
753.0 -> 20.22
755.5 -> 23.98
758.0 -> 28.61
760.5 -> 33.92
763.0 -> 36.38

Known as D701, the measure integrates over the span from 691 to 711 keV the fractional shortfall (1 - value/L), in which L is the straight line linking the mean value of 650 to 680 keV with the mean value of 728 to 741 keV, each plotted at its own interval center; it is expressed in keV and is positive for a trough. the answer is 4.1 keV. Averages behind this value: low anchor 37.9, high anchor 42.1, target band 31.9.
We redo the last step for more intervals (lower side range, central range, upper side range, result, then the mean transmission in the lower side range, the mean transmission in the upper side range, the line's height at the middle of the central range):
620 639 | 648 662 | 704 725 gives 1.16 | 47.6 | 29.9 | 42.3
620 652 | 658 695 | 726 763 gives 1.83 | 45.8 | 33.5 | 41.2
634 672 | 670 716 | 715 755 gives 2.19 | 40.3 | 34.1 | 37.3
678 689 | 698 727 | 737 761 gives 4.56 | 43.1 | 29.2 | 36.9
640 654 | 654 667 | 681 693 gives 1.94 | 42.7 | 42.4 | 42.6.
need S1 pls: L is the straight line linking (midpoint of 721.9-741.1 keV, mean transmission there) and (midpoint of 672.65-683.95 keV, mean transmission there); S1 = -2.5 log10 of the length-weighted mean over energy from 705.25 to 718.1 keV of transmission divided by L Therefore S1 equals 0.43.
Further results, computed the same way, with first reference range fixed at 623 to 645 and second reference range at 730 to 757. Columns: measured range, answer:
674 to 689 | -0.04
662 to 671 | 0.19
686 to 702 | 0.04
